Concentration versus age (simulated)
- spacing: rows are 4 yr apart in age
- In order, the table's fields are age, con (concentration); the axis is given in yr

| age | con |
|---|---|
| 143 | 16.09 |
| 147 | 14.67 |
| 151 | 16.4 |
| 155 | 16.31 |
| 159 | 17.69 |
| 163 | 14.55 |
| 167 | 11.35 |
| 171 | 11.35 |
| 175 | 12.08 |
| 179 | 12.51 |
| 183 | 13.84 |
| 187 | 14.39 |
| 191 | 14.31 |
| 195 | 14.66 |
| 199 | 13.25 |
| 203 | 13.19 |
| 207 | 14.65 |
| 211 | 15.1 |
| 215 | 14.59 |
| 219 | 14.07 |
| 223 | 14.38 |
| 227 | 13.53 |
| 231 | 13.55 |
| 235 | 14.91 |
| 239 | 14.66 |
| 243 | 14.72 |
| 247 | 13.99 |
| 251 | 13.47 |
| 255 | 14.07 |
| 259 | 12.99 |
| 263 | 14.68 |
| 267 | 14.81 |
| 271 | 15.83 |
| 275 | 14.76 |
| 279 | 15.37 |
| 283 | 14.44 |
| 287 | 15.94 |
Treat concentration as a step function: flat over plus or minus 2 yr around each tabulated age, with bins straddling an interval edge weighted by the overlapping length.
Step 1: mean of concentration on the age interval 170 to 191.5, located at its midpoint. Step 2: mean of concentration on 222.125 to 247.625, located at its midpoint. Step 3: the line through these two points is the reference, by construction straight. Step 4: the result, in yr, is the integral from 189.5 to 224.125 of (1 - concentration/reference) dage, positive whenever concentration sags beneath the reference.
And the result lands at -1.5 yr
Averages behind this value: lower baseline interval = 13.1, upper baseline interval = 14.3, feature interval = 14.2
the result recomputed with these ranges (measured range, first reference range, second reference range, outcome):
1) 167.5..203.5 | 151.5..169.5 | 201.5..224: 3.6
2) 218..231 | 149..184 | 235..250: 0.4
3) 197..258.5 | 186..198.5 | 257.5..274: 1.5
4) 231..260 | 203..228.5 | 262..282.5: 1.2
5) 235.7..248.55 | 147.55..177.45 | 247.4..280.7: -0.1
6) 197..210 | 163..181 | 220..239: -0.5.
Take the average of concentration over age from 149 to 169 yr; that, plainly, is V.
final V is 15.3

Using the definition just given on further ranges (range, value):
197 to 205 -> 13.2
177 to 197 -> 13.9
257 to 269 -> 14.2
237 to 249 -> 14.5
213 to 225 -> 14.3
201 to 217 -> 14.4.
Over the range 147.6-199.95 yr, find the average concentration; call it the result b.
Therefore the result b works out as 14.1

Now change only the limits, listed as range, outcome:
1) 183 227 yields 14.2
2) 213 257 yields 14.2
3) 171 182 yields 12.3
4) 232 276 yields 14.4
